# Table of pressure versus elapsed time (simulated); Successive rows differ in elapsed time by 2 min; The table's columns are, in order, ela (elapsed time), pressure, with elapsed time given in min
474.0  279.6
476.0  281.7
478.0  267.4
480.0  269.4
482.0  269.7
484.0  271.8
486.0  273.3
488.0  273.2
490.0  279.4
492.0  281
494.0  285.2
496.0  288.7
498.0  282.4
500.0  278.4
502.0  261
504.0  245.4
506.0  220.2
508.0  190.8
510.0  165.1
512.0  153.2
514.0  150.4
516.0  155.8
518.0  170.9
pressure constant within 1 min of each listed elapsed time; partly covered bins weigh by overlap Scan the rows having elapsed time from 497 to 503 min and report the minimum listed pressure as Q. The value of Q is 261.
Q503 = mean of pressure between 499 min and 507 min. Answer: 251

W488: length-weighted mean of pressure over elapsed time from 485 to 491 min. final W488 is 275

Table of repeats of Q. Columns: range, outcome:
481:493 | 269.7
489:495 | 279.4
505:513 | 153.2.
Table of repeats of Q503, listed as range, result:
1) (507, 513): 170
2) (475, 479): 275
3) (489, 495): 282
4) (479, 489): 271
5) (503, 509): 219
